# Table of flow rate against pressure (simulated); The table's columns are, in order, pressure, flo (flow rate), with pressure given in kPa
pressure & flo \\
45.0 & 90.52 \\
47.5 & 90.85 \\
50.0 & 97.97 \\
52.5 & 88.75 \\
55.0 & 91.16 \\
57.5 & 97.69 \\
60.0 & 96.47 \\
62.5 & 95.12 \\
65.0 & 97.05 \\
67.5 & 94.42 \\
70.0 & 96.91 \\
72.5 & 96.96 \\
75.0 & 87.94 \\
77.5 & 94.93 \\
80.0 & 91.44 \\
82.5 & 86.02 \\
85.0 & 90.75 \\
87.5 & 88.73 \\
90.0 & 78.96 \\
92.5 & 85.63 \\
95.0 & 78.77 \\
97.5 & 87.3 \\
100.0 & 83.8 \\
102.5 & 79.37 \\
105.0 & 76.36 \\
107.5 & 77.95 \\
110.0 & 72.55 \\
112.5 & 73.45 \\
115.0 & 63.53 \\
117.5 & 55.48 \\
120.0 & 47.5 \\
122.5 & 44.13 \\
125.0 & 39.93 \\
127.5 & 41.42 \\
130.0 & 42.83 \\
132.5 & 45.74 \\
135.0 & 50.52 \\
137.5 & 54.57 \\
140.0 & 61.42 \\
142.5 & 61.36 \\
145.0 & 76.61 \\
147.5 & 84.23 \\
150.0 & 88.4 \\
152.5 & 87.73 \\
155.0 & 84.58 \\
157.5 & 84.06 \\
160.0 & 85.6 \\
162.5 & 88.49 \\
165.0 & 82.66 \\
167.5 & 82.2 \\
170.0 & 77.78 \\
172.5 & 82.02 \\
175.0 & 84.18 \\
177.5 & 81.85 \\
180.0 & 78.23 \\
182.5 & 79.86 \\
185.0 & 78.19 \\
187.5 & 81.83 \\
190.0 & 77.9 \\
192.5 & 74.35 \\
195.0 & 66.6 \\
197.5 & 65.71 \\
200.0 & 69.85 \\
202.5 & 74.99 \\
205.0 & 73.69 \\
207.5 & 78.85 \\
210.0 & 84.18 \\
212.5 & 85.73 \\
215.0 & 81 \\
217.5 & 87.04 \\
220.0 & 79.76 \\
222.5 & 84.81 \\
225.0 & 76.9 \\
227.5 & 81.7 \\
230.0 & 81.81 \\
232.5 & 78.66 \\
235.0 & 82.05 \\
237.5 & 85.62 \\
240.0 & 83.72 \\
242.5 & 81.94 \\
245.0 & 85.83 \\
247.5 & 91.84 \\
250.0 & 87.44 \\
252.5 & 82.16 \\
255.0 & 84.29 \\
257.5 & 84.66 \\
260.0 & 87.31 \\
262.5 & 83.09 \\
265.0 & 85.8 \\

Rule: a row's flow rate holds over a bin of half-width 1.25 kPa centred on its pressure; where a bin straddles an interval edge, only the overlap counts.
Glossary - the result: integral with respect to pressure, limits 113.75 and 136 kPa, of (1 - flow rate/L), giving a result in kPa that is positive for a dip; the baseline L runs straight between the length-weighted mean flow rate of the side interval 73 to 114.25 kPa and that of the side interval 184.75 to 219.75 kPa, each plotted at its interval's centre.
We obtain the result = 9.2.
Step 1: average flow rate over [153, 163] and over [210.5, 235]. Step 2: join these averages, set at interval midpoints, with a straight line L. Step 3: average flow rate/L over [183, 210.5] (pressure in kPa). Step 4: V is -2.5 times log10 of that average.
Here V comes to 0.12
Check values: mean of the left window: 85.6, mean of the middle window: 75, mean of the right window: 82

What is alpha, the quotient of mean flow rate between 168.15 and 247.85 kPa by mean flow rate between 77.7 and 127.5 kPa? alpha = 1.1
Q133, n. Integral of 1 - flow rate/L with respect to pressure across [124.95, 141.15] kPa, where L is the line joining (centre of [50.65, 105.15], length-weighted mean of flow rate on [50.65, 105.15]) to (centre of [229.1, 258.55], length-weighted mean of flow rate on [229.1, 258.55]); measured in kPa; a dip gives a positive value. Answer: 7.24 kPa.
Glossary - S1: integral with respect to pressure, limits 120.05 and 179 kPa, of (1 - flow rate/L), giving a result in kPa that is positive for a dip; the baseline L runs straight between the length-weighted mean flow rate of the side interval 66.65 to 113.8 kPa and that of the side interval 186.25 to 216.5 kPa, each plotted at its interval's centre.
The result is 7.7 kPa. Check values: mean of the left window 85.3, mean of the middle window 69.7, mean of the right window 76.3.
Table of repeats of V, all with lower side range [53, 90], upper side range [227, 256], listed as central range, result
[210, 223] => 0.02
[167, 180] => 0.08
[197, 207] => 0.19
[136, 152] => 0.24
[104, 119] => 0.29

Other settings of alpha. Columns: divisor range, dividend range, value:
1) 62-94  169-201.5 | 0.84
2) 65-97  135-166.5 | 0.86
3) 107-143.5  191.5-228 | 1.41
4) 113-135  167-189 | 1.66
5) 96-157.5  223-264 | 1.26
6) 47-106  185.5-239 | 0.88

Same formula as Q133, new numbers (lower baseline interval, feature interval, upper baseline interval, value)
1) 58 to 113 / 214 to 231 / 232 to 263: 0.6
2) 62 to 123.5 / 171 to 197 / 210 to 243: 1.2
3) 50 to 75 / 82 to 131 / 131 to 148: 4.3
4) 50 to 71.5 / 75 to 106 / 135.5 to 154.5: 0.7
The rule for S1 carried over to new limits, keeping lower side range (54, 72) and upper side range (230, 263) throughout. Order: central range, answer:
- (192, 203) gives 2.2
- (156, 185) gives 2.2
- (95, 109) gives 1.9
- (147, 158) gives 0.5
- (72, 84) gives 0.5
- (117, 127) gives 5.0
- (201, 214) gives 1.1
